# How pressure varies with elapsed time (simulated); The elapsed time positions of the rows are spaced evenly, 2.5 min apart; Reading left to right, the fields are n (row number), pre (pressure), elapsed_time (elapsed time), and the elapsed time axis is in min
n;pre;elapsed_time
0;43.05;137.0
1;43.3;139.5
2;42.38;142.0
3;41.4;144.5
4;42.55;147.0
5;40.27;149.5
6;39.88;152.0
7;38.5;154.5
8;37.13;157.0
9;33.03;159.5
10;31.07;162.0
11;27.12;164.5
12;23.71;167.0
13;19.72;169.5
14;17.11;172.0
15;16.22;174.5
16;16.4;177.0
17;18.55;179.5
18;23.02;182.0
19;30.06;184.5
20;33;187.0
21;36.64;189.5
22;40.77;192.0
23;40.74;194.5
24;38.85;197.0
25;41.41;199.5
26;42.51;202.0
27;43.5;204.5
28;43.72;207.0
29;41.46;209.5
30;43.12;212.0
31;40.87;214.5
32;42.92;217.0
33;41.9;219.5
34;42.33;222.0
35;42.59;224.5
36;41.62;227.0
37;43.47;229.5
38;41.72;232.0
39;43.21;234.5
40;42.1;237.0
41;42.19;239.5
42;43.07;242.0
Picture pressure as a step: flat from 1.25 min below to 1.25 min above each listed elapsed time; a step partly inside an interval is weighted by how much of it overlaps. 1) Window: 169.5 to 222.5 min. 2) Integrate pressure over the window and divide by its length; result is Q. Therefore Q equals 34.5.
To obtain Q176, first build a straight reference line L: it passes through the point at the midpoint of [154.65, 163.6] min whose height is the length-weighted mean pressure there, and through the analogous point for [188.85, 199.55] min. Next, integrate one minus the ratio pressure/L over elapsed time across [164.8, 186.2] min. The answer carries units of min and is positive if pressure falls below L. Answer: 9.07 min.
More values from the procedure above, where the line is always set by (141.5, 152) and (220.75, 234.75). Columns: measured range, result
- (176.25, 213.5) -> 5.5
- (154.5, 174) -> 6.7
